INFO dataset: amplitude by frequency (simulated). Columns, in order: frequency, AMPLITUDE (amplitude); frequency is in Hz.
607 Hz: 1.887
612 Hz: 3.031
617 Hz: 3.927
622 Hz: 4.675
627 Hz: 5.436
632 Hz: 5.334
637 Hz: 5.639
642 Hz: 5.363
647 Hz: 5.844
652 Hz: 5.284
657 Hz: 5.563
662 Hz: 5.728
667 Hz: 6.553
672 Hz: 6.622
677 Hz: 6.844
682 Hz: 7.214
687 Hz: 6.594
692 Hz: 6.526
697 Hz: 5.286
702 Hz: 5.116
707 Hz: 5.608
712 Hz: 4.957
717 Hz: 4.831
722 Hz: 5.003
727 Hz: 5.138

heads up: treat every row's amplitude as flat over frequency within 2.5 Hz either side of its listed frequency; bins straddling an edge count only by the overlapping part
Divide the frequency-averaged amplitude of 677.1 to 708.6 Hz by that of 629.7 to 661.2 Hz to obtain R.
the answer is 1.11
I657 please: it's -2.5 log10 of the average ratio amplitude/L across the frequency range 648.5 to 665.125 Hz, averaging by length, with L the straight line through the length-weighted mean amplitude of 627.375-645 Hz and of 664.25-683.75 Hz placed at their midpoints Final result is 0.11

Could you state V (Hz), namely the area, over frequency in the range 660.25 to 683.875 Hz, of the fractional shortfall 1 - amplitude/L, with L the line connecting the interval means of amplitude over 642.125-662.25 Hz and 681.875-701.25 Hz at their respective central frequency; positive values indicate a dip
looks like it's -2.89 Hz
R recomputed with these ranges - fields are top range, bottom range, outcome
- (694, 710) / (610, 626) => 1.32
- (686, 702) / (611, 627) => 1.41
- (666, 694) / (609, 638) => 1.47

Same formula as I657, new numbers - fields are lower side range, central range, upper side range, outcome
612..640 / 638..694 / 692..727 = -0.22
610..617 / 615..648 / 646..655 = -0.18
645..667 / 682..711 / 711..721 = -0.14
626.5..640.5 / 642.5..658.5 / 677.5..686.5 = 0.09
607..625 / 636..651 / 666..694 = -0.13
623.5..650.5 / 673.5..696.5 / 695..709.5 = -0.23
